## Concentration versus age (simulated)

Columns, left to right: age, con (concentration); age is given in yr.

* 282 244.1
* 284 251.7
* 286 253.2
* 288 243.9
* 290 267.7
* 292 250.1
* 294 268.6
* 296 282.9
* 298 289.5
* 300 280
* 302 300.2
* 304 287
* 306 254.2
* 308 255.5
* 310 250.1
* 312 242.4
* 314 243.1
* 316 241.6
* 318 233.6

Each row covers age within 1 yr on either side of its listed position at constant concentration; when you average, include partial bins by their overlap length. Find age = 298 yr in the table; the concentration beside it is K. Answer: 289.5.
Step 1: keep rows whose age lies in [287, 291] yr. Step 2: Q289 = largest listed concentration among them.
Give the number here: 267.7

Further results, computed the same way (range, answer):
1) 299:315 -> 300.2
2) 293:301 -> 289.5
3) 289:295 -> 268.6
